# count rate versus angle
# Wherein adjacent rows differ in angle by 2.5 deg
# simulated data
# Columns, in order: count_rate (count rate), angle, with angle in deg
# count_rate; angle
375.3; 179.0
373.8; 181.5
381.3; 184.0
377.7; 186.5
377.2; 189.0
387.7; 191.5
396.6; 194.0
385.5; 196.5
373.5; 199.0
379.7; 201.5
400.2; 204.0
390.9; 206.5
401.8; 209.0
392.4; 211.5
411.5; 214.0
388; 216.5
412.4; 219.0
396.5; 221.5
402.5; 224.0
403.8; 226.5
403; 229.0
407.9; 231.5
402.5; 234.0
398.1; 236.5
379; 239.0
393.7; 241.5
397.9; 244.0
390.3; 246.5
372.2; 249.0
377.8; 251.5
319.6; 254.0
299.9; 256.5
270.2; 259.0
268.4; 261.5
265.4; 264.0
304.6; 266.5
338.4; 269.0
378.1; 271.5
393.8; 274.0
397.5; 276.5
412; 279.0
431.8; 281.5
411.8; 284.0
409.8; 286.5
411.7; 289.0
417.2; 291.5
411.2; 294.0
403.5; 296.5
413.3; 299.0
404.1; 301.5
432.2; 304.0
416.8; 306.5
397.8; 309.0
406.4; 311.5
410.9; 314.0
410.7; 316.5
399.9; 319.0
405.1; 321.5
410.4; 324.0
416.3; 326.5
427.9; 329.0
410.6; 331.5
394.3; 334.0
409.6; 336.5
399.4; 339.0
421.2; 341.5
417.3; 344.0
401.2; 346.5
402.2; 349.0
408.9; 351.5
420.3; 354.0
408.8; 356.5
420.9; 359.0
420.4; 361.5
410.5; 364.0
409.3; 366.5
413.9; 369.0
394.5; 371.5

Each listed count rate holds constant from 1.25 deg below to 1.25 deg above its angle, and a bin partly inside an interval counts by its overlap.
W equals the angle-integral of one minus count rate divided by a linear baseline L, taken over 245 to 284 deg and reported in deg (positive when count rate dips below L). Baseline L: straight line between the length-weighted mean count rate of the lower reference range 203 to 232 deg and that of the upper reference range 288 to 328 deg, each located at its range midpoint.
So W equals 5.34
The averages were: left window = 401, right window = 411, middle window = 350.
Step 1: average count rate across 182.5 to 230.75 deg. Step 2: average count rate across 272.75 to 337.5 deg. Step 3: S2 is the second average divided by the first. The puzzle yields 1.0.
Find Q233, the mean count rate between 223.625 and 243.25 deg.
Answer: 399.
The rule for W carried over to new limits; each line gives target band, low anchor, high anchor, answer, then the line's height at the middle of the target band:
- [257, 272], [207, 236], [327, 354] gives 3.9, 405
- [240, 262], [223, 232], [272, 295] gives 3.3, 406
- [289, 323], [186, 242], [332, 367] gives -0.4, 405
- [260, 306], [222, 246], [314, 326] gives 2.3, 404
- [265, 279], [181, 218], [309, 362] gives 1.2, 400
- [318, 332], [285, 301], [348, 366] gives 0.0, 412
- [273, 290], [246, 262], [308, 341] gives -2.4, 359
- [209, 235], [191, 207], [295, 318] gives -0.6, 392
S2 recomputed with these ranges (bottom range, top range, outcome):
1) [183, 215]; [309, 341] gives 1.05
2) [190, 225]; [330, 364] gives 1.04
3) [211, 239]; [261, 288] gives 0.92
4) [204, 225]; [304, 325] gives 1.02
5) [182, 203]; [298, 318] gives 1.08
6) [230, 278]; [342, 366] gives 1.16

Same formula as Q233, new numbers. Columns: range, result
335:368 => 411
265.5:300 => 396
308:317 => 406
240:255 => 376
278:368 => 412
